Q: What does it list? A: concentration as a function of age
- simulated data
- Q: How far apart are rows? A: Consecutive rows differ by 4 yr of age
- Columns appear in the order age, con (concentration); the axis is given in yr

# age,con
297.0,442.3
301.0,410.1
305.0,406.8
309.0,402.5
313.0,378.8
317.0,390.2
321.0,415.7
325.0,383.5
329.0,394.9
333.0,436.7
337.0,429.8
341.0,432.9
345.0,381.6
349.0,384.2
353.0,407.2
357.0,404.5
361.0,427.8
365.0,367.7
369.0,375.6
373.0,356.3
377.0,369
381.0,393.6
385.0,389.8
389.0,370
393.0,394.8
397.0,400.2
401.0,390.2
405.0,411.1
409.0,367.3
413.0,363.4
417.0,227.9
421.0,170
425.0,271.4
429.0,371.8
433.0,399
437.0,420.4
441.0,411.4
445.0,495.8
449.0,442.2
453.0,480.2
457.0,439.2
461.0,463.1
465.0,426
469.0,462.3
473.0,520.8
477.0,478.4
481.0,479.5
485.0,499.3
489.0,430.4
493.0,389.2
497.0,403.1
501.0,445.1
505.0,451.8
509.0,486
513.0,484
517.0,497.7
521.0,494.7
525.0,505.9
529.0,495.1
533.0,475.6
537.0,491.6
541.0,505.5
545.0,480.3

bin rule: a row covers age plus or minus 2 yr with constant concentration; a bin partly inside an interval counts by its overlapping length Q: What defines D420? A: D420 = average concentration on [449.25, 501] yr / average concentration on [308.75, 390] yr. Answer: 1.2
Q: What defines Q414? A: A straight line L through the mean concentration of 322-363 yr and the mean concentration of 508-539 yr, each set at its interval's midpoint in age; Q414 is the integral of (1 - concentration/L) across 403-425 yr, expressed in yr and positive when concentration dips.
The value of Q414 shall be 6.8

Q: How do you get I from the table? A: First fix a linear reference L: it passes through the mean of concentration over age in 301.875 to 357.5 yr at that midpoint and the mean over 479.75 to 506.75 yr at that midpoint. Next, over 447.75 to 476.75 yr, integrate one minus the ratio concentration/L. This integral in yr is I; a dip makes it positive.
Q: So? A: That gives -1.9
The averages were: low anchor 404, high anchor 442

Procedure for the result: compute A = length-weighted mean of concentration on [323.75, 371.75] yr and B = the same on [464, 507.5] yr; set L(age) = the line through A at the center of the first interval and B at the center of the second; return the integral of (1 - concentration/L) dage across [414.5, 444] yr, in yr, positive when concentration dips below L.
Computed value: 7.0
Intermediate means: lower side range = 402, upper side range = 454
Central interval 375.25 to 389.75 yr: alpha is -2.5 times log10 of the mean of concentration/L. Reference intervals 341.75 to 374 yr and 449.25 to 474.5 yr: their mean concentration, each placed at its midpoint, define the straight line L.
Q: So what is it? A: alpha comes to 0.07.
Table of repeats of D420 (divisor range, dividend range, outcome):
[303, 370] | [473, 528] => 1.16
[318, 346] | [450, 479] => 1.13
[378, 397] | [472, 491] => 1.24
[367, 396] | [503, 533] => 1.28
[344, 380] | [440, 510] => 1.18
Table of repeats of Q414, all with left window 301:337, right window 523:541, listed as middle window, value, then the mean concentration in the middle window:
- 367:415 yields 5.8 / 382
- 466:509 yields 1.6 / 457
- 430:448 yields 1.0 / 429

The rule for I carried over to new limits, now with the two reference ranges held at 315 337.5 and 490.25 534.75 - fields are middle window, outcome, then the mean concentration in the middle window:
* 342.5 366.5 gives 1.1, 397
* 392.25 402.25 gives 0.8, 395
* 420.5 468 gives 3.9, 408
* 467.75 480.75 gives -1.0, 488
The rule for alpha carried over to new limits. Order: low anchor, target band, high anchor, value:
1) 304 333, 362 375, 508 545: 0.14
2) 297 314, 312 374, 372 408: 0.00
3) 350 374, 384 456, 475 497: 0.11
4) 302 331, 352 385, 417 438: -0.09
